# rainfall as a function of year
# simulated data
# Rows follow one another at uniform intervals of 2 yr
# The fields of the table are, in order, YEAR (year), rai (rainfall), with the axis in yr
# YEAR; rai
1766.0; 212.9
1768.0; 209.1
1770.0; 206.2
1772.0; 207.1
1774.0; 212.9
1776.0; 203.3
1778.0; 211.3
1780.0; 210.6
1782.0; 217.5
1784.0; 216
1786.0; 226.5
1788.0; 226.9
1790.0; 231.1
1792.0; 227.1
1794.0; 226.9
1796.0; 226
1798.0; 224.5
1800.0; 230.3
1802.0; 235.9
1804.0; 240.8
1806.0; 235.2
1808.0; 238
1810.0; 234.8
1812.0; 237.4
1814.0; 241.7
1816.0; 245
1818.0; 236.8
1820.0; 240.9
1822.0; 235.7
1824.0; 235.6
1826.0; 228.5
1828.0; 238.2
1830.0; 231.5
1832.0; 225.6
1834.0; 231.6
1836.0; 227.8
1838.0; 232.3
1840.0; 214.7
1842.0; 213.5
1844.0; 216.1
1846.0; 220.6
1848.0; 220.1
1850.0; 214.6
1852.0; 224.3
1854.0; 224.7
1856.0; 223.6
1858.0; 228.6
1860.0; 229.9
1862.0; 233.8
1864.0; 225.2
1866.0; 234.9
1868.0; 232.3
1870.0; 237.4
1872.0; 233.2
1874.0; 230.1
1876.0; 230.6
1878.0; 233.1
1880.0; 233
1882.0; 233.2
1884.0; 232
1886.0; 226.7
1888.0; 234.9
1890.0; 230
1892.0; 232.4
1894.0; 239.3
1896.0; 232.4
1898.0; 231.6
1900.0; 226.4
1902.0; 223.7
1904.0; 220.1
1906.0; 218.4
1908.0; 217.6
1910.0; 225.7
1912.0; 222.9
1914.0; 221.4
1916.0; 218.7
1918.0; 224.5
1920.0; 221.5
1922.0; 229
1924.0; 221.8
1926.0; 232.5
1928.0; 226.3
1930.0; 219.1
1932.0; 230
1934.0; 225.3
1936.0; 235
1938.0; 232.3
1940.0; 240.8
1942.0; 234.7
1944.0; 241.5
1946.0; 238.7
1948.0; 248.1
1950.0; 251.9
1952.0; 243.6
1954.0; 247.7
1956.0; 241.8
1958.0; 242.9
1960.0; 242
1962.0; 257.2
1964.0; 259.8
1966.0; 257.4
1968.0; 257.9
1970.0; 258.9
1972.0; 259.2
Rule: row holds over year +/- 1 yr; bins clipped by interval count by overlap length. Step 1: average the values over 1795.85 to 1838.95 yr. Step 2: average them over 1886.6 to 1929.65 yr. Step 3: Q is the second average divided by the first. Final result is 1.0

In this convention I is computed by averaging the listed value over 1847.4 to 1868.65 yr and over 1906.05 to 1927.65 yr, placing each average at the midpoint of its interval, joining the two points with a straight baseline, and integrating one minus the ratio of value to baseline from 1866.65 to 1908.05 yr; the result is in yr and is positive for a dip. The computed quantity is -0.96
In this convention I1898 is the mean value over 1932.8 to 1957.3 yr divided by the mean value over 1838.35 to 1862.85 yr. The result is 1.08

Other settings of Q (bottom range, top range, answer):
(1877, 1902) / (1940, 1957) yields 1.05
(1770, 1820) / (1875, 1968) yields 1.03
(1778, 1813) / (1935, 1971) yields 1.08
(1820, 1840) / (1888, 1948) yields 0.99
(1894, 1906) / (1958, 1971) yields 1.12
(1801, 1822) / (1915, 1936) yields 0.94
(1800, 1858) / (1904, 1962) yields 1.01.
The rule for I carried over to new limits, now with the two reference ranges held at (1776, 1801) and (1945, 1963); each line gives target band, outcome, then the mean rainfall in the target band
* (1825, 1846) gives 0.3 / 226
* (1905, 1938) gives 2.3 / 225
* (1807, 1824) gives -0.9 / 239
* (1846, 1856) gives 0.4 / 221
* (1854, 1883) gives 0.3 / 231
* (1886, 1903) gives 0.5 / 231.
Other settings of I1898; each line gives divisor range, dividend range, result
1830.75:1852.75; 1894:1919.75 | 1.01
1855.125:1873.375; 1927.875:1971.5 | 1.05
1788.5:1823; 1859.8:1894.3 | 0.99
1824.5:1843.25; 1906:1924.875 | 0.98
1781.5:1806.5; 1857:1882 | 1.02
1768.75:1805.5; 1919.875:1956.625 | 1.06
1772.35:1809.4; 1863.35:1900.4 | 1.04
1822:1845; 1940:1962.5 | 1.07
